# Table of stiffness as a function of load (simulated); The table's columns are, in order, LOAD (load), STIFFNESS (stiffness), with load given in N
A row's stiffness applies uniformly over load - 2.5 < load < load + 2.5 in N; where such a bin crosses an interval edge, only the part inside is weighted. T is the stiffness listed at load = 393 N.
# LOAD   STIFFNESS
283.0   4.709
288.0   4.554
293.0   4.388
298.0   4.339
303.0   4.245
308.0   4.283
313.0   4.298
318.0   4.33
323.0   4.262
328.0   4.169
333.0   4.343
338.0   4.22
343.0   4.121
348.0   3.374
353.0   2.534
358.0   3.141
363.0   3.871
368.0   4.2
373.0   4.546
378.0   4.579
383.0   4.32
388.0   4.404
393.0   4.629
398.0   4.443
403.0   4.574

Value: 4.629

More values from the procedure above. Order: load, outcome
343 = 4.121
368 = 4.2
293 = 4.388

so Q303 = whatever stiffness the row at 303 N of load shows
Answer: 4.245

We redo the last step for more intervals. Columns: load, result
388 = 4.404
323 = 4.262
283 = 4.709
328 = 4.169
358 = 3.141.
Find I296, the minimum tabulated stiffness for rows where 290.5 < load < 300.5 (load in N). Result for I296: 4.339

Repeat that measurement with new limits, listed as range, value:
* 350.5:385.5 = 2.534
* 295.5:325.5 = 4.245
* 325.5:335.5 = 4.169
